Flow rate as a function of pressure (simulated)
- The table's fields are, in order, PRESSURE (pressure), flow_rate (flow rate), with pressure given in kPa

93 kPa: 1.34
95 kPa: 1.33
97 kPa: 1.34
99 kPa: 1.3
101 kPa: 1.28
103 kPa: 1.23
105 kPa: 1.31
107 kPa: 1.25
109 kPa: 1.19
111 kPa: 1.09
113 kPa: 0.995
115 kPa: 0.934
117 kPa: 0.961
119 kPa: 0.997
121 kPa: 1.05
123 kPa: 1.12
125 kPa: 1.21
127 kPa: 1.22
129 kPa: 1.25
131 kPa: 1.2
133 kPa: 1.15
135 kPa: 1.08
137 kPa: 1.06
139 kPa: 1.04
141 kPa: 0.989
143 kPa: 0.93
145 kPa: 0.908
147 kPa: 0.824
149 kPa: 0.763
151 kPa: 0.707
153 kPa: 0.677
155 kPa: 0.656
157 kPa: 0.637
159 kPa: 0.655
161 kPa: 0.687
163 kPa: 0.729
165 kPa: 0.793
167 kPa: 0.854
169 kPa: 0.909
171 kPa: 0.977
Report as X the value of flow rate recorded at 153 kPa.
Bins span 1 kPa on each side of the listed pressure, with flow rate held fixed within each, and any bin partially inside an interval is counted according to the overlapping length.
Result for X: 0.677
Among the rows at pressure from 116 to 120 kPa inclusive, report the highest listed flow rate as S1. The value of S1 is 0.997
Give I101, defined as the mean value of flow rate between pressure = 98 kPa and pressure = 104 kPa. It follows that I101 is 1.27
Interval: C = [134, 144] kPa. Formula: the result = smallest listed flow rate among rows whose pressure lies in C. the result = 0.93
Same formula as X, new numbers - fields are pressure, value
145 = 0.908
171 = 0.977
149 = 0.763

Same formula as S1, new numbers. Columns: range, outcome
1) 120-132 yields 1.25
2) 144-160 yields 0.908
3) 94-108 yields 1.34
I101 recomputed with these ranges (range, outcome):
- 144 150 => 0.832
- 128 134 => 1.2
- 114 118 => 0.948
